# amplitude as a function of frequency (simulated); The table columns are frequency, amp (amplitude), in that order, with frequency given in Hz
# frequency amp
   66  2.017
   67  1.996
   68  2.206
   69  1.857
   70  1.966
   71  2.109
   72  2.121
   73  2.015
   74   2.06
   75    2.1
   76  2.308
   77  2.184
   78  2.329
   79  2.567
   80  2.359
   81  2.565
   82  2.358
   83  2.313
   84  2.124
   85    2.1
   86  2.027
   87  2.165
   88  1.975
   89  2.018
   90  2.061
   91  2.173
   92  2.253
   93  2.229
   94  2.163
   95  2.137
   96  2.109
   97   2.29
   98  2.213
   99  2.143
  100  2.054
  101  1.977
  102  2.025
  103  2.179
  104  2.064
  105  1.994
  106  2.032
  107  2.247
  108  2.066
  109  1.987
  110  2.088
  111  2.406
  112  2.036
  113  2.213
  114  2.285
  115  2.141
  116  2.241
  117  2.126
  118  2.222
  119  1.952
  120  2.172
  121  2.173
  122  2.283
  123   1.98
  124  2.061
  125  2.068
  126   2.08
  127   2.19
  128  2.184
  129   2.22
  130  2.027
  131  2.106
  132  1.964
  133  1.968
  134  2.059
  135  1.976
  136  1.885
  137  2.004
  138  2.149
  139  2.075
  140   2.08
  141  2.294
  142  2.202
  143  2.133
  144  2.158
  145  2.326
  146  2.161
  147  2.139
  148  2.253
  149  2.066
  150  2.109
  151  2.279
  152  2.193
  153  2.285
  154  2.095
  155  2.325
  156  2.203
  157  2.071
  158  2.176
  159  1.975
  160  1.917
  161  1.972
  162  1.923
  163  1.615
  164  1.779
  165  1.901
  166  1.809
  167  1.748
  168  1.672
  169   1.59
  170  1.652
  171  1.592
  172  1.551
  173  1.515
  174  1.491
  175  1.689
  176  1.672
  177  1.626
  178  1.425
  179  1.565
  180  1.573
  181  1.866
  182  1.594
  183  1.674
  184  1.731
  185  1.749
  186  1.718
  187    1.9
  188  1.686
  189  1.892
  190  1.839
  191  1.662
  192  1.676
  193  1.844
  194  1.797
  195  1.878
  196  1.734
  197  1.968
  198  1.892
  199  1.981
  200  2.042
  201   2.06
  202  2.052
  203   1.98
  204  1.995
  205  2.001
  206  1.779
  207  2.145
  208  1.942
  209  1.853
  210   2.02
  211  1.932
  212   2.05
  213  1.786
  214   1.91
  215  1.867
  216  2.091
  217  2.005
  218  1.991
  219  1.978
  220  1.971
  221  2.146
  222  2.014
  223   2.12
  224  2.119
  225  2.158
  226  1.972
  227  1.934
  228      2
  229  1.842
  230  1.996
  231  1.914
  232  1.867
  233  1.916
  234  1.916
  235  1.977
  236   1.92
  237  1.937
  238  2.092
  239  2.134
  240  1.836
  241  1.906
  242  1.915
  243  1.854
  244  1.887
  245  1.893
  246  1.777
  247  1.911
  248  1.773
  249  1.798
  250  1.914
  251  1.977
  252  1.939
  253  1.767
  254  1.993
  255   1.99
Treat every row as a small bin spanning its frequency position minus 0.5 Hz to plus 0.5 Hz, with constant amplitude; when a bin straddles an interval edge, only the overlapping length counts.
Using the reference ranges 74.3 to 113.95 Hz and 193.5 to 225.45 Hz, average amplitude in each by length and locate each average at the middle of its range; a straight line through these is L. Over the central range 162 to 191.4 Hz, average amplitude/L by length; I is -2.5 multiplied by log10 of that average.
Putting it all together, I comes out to 0.20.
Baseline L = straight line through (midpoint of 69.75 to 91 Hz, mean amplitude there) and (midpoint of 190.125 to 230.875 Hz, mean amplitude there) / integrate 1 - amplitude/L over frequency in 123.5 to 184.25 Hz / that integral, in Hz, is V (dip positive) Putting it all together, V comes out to 3.2 Hz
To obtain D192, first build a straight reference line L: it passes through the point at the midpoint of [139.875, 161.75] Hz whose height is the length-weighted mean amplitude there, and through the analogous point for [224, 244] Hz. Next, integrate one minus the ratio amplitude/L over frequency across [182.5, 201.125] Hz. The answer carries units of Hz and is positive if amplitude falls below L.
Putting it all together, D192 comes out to 2.1 Hz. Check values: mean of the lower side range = 2.15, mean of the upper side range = 1.95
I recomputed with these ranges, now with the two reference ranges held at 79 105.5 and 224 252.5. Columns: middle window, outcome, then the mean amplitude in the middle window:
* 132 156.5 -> -0.03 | 2.14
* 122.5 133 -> 0.01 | 2.08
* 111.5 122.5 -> -0.02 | 2.17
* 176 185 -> 0.23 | 1.64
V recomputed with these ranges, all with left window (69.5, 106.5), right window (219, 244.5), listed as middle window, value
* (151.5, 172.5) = 1.6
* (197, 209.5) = 0.2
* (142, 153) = -0.6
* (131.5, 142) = 0.2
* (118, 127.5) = 0.0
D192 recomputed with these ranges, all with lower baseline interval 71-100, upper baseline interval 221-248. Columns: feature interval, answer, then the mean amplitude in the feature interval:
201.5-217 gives 0.3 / 1.96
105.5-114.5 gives 0.0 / 2.15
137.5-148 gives -0.4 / 2.18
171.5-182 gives 2.3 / 1.6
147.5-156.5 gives -0.5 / 2.2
